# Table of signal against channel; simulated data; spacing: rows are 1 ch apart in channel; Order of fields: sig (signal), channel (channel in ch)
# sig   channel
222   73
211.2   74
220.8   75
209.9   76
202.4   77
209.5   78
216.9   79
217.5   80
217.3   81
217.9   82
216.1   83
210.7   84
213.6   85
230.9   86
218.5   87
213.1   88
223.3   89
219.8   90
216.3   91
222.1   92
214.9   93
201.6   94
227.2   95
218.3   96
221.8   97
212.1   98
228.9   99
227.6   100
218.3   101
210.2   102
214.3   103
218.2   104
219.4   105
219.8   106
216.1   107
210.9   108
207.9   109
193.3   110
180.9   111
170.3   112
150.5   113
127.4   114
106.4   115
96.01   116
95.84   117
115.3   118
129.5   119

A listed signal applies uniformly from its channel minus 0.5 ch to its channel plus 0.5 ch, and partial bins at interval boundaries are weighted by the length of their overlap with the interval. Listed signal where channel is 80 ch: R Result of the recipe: 217.5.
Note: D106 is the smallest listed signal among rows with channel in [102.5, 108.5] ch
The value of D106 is 210.9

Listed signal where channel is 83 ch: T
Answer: 216.1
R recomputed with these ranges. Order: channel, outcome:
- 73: 222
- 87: 218.5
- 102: 210.2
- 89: 223.3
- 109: 207.9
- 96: 218.3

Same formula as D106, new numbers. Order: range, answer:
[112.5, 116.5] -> 96.01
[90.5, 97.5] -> 201.6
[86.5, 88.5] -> 213.1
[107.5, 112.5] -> 170.3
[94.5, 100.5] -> 212.1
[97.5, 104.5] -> 210.2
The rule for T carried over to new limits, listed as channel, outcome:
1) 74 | 211.2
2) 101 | 218.3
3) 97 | 221.8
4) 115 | 106.4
